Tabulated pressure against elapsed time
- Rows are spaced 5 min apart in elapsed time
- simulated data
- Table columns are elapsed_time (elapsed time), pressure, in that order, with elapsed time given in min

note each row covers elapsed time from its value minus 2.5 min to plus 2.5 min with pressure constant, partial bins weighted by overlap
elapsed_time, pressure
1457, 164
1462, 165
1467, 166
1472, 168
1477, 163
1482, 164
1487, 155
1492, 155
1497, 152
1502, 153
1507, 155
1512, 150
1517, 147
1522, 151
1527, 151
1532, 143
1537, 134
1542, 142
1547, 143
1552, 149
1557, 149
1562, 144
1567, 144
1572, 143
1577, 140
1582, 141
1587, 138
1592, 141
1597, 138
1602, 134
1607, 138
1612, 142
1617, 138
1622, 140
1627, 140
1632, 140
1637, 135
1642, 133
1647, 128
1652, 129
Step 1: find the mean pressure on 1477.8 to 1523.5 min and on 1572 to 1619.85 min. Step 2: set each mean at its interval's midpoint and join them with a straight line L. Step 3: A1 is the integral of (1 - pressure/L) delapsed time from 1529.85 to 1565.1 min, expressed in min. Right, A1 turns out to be 0.8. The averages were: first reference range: 154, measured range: 143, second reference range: 139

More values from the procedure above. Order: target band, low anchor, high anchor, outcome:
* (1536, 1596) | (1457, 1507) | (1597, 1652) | 1.5 min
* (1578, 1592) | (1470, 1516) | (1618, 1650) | 0.3 min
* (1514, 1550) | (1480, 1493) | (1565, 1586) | 1.2 min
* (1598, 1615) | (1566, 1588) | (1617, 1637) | 0.2 min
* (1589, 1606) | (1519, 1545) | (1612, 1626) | 0.4 min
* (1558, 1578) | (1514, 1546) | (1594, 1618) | -0.3 min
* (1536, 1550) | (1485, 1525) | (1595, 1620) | 0.6 min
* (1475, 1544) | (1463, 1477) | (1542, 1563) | 2.4 min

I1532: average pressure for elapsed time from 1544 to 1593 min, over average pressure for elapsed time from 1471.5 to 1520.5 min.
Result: 0.9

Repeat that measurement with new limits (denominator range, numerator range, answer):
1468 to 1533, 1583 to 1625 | 0.90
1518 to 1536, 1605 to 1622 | 0.95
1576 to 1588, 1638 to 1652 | 0.93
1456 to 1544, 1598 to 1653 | 0.88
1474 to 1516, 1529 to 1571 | 0.92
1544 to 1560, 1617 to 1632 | 0.95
